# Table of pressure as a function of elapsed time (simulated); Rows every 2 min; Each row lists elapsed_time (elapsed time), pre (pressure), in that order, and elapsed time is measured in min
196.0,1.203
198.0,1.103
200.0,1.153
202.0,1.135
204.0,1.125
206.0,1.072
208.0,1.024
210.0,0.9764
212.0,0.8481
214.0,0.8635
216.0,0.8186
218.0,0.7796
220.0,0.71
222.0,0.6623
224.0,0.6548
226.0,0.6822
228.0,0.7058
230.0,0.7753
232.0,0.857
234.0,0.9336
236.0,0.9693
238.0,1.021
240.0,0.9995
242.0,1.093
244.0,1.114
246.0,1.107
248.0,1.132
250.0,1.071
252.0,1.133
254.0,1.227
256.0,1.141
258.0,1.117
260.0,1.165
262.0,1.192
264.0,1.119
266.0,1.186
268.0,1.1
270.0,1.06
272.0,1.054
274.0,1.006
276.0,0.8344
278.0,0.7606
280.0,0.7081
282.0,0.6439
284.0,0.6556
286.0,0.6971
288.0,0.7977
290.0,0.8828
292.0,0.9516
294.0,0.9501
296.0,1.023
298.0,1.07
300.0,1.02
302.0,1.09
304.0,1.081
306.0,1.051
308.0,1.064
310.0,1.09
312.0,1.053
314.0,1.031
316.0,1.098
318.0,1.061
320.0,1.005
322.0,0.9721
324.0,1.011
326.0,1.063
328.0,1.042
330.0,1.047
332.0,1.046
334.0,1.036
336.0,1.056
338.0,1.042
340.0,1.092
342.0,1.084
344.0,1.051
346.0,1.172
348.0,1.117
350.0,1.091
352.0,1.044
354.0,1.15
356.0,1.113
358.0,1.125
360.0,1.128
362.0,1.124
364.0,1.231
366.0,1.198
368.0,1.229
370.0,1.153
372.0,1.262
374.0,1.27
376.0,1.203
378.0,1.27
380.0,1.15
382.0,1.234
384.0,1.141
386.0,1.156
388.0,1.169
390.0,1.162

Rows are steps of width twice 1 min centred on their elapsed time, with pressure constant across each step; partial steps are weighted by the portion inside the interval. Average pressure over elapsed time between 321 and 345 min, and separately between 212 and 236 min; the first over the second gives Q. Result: 1.34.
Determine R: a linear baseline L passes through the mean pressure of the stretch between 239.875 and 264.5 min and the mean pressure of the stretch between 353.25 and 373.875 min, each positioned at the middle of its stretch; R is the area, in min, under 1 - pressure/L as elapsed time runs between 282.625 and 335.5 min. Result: 7.3 min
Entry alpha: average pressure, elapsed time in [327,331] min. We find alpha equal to 1.04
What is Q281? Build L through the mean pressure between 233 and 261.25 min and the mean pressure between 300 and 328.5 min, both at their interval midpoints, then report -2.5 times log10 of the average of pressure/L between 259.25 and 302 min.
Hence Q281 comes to 0.13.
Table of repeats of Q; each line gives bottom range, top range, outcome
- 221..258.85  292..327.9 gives 1.08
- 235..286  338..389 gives 1.14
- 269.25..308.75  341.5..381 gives 1.26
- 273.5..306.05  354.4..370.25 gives 1.31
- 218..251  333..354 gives 1.20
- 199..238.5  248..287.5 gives 1.12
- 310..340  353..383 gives 1.14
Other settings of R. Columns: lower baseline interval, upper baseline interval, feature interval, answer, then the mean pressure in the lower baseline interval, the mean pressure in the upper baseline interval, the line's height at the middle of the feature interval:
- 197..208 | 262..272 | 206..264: 7.95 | 1.11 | 1.12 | 1.11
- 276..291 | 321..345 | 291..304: -3.05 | 0.742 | 1.05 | 0.828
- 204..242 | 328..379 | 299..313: -0.39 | 0.866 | 1.13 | 1.04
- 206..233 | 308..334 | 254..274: -4.72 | 0.807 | 1.04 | 0.911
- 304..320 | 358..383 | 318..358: 2.04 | 1.06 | 1.2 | 1.12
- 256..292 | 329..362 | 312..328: 0.02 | 0.946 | 1.09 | 1.04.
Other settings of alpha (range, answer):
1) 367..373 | 1.21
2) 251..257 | 1.17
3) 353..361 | 1.13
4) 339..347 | 1.1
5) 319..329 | 1.02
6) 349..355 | 1.09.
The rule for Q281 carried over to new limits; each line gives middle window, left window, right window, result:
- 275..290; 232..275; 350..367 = 0.43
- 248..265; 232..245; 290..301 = -0.14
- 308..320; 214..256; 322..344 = -0.04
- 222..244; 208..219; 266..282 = 0.03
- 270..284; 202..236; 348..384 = 0.17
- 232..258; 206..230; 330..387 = -0.23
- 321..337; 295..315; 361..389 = 0.07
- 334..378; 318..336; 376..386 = -0.02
